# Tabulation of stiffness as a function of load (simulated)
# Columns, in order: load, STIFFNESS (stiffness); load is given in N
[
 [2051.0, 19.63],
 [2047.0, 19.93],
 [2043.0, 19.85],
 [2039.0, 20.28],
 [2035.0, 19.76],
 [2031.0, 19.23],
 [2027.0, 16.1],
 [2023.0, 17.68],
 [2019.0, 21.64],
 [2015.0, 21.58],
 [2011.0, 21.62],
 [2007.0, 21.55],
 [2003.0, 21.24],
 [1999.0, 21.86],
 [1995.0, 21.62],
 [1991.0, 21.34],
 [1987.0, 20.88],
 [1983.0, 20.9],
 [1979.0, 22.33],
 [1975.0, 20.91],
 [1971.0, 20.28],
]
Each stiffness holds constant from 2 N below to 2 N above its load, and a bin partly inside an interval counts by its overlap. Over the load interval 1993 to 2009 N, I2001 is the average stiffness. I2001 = 21.6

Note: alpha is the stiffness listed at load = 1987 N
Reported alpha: 20.88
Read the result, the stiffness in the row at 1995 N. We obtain 21.62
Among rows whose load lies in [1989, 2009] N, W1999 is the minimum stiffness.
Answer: 21.24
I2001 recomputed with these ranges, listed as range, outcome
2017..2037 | 18.9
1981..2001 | 21.3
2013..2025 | 20.3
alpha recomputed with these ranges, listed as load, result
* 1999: 21.86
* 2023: 17.68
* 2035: 19.76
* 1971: 20.28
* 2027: 16.1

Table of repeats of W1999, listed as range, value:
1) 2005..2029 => 16.1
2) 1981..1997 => 20.88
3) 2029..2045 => 19.23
